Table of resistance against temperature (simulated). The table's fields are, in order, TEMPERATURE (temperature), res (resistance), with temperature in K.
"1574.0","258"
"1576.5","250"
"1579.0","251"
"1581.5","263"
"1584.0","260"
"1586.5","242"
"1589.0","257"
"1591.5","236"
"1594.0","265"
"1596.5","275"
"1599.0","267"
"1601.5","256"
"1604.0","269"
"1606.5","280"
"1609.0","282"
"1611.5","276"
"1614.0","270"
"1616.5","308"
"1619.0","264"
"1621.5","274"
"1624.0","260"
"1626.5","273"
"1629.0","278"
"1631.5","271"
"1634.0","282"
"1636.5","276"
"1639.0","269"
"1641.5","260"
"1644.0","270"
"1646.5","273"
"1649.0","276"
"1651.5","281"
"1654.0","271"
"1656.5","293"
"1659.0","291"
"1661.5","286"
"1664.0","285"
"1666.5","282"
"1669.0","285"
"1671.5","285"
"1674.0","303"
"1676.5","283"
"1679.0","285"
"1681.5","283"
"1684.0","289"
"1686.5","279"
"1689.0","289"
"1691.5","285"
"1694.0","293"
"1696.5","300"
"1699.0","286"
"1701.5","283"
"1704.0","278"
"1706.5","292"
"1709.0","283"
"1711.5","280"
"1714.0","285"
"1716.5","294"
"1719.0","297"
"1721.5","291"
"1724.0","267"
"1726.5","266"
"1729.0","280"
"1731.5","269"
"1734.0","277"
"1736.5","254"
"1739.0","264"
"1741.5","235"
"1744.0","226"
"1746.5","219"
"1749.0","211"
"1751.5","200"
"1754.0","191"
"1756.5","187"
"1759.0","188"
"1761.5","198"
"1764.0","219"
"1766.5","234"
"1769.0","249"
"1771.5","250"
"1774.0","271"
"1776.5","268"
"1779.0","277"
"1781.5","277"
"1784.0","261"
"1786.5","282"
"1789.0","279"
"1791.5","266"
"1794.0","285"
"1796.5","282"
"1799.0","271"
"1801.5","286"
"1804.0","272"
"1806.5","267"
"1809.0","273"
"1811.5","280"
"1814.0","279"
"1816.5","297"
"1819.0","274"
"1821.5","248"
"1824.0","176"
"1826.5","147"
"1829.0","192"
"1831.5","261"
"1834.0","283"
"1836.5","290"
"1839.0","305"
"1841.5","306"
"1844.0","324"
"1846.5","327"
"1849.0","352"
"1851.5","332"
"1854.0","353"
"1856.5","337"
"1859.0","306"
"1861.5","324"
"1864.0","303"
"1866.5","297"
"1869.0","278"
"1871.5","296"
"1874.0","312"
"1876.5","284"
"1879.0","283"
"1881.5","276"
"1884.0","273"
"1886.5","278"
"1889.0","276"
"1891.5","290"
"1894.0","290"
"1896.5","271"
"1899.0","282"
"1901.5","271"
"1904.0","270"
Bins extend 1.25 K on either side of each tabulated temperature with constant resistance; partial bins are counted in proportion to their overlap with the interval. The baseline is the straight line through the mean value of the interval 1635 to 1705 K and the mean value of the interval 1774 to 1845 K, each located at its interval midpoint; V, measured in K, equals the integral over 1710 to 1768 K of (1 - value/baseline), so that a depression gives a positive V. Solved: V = 6.5 K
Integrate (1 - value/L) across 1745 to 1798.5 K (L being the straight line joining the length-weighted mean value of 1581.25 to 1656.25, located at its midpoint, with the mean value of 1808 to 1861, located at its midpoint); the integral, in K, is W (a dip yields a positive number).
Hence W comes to 7.0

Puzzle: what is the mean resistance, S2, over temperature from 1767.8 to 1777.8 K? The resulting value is 260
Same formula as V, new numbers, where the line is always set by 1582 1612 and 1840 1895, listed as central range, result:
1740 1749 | 1.90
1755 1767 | 3.55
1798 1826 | 3.17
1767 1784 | 1.57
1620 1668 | -1.02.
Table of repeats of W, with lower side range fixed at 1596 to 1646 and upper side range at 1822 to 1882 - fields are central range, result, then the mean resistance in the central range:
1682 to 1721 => -1.3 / 288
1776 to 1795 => 0.7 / 274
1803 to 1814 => 0.5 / 274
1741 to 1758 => 4.4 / 208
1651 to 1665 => -0.5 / 285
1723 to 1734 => 0.4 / 271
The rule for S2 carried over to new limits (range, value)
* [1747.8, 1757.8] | 197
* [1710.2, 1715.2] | 282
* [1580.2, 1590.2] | 255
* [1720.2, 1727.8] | 275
